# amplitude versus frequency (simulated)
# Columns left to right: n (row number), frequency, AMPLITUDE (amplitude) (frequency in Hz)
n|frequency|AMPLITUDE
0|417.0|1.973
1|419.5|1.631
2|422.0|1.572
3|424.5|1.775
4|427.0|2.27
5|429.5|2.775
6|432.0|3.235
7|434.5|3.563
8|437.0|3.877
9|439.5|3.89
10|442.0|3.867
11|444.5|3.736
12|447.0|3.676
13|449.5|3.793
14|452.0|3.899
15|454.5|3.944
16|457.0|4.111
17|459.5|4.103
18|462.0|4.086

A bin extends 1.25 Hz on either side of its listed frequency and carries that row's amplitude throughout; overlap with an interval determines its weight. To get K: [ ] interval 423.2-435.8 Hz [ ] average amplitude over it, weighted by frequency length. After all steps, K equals 2.72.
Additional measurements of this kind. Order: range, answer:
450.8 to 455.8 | 3.92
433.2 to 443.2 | 3.8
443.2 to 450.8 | 3.74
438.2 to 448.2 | 3.79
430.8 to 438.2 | 3.56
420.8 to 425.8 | 1.68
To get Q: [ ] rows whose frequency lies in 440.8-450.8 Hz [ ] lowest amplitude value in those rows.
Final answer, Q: 3.676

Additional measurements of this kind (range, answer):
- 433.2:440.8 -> 3.563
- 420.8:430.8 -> 1.572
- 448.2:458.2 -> 3.793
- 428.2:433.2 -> 2.775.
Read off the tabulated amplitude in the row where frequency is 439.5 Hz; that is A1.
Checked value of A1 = 3.89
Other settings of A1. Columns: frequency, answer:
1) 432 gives 3.235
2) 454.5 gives 3.944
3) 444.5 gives 3.736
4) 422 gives 1.572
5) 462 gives 4.086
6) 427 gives 2.27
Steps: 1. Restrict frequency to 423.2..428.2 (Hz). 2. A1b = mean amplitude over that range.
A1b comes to 2.02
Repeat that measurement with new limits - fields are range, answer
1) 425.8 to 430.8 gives 2.53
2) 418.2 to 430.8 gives 2.01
